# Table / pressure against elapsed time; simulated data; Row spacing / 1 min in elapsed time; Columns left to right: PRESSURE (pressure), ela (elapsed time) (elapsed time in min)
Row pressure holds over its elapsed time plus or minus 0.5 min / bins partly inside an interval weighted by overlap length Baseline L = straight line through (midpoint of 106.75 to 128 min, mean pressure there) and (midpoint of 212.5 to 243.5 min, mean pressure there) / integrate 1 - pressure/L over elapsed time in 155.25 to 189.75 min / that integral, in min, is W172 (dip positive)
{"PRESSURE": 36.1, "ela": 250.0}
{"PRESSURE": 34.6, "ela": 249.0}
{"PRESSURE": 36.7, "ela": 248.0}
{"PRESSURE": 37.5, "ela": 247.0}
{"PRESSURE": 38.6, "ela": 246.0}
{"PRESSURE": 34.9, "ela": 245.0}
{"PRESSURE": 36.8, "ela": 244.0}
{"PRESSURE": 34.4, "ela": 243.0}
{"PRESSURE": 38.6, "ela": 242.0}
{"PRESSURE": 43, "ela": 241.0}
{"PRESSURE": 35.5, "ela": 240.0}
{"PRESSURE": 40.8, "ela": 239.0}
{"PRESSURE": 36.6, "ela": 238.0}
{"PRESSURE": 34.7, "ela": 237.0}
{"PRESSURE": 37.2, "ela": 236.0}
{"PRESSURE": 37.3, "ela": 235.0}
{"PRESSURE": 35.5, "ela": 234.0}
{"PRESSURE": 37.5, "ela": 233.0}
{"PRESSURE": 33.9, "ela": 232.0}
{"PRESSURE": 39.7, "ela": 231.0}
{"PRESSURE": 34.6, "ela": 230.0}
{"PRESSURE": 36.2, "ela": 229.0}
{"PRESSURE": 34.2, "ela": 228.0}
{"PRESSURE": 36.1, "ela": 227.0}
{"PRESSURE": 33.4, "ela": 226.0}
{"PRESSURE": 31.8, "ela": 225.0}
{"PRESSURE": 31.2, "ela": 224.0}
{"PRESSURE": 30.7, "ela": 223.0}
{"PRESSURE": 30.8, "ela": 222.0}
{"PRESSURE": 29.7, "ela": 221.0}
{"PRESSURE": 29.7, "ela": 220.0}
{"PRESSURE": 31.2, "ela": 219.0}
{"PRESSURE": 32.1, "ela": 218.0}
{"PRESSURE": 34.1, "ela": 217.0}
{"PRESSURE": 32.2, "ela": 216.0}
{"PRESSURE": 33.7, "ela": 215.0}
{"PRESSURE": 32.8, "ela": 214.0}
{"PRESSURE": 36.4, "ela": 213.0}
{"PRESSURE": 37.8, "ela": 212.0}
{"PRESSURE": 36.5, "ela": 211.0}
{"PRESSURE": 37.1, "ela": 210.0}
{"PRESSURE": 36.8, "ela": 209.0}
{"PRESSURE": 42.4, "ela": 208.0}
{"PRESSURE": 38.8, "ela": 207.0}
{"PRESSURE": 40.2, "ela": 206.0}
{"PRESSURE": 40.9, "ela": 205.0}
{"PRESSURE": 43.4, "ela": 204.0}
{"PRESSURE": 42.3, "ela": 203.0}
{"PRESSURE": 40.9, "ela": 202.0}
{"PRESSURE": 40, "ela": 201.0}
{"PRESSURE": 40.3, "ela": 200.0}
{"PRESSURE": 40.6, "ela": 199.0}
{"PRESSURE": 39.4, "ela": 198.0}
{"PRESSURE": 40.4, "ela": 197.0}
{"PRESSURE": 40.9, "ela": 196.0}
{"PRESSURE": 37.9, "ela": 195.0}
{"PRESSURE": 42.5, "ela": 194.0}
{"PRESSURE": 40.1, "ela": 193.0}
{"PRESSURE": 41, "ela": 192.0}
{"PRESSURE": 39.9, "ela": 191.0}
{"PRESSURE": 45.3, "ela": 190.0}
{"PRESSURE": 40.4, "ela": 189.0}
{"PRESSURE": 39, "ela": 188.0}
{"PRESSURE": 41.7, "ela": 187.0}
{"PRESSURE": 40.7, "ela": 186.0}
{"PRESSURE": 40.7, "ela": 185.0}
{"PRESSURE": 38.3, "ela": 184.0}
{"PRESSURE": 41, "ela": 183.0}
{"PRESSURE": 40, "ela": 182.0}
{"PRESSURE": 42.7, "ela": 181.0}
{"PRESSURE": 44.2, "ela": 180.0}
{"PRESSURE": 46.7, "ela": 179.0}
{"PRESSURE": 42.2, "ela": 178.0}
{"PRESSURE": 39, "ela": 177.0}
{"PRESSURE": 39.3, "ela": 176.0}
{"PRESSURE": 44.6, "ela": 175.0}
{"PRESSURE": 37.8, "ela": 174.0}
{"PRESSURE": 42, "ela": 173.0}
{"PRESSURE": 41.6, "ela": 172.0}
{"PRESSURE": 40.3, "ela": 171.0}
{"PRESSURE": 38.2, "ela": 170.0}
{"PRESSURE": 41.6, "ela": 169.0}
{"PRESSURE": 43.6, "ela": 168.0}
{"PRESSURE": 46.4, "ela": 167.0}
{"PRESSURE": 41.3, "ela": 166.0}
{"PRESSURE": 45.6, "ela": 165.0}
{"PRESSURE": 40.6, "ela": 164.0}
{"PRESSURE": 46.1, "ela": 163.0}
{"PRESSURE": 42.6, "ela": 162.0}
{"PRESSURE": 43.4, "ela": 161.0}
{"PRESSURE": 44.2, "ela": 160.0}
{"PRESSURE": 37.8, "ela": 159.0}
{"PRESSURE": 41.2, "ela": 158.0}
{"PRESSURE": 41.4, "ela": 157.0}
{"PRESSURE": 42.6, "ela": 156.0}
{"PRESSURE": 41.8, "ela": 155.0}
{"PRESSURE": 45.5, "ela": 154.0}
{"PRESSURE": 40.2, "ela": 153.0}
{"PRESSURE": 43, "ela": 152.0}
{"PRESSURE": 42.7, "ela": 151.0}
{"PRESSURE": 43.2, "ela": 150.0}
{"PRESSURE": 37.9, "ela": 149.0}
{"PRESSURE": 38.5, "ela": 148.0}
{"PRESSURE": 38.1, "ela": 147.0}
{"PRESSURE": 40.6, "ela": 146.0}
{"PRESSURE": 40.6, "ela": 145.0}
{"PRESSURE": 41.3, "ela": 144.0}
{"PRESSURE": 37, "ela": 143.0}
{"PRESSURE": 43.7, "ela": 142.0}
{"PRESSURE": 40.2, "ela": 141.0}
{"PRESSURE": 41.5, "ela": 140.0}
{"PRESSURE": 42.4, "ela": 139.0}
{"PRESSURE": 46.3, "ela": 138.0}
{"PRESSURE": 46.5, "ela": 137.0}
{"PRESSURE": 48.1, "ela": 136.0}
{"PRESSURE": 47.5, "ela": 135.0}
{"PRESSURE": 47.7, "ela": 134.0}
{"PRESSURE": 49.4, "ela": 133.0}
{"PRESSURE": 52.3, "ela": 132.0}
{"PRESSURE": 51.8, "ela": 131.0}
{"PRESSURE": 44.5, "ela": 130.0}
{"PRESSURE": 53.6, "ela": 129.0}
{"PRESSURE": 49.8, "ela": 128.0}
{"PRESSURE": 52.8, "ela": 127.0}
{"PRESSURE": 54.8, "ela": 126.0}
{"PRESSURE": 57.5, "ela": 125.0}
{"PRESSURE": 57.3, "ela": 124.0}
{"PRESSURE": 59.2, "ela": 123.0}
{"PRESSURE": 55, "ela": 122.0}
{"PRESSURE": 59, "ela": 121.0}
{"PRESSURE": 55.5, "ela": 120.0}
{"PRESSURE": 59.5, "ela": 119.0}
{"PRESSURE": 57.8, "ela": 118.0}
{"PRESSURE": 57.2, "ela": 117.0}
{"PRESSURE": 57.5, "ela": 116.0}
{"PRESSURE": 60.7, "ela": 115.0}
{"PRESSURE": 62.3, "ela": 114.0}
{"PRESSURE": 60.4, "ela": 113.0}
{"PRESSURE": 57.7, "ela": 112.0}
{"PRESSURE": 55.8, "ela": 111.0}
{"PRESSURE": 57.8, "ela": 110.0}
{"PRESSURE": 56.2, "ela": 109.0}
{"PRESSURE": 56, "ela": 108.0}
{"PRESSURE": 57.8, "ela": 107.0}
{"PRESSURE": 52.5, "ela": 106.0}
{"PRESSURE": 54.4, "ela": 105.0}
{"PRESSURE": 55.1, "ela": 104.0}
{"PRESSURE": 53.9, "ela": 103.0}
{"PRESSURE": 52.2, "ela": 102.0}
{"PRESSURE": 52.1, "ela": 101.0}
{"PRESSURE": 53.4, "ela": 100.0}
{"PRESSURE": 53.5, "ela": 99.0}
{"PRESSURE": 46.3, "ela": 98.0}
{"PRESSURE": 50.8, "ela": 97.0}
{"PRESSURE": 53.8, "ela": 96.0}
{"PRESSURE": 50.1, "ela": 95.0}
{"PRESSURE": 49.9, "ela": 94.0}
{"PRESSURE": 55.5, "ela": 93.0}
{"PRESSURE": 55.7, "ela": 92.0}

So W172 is 3.2 min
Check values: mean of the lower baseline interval 57.3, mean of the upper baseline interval 34.7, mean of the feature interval 41.8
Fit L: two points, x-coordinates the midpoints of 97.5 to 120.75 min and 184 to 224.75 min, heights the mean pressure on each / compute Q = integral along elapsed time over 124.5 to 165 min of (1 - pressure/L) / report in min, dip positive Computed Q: 3.8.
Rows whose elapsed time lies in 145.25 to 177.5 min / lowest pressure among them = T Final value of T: 37.8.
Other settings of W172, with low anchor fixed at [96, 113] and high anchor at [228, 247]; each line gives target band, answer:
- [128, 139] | 0.43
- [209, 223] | 2.23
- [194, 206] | 0.32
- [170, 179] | 0.82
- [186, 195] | 0.43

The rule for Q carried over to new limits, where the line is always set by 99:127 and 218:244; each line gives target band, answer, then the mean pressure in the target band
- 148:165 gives 2.2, 42.1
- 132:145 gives 1.9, 44.5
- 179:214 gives 0.8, 40.3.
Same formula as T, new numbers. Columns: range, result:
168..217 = 32.2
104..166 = 37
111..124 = 55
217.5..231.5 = 29.7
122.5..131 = 44.5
